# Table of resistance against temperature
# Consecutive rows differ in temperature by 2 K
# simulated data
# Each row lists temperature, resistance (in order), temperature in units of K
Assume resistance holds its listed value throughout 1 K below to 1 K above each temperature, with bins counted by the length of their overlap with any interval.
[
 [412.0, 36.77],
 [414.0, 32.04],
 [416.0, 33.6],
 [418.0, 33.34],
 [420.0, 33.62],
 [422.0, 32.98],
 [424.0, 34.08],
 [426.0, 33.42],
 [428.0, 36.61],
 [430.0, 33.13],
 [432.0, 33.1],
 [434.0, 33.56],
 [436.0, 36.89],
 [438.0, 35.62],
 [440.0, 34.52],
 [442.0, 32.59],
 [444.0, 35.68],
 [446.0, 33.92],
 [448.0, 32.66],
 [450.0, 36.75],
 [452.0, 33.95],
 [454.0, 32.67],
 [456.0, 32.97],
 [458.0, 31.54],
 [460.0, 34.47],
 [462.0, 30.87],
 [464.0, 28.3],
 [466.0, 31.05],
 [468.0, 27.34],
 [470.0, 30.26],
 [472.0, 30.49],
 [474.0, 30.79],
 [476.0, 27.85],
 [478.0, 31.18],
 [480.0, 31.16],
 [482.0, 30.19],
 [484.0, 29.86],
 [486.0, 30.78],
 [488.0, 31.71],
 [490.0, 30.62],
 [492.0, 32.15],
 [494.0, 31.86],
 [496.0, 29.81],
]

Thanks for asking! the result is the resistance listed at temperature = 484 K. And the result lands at 29.86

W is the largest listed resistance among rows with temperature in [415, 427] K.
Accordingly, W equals 34.08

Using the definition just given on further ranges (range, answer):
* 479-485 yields 31.16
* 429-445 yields 36.89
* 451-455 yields 33.95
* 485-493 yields 32.15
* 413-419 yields 33.6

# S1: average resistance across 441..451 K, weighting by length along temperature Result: 34.3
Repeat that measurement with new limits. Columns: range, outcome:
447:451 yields 34.7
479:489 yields 30.7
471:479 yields 30.1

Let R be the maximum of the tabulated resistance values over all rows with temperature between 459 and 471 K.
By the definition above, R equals 34.47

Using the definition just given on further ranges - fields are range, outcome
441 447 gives 35.68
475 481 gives 31.18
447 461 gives 36.75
